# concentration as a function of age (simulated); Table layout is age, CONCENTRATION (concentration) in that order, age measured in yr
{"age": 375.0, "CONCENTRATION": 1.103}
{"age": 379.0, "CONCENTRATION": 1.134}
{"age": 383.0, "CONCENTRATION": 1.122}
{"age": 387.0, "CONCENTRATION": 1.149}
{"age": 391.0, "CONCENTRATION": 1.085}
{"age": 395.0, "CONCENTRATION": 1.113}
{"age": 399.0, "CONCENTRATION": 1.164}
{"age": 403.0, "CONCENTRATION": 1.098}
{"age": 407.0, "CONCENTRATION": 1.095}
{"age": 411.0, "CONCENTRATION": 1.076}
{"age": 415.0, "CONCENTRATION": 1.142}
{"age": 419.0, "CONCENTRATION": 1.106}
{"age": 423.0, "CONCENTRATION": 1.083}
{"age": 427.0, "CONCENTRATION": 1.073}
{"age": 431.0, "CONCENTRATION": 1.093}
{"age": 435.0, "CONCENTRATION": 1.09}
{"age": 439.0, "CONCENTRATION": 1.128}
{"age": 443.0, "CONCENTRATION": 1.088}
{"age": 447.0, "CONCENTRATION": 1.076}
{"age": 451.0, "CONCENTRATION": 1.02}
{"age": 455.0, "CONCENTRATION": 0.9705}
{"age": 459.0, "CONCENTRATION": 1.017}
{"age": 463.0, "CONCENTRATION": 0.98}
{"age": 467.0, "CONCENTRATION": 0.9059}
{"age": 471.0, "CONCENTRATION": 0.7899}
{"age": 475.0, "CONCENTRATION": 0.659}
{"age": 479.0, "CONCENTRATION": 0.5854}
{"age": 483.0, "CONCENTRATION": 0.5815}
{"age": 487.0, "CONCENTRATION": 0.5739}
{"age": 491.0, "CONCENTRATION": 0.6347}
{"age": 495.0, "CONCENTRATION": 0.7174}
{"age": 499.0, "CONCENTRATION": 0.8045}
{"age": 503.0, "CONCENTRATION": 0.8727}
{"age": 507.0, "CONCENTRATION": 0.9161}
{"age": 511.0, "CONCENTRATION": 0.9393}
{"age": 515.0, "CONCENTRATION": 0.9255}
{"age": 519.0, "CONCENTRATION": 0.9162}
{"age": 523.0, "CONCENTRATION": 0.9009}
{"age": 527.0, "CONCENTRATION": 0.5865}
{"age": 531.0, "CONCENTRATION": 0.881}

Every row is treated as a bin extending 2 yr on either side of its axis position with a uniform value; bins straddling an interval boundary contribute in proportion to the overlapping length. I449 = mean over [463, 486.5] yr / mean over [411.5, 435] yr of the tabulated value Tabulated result 0.66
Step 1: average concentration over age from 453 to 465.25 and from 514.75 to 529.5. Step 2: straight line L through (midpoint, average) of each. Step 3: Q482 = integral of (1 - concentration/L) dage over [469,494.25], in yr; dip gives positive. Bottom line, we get 7.82 yr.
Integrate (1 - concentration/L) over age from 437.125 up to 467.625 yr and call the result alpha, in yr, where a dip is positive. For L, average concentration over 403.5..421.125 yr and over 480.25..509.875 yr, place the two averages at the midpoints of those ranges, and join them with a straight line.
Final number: -3.4 yr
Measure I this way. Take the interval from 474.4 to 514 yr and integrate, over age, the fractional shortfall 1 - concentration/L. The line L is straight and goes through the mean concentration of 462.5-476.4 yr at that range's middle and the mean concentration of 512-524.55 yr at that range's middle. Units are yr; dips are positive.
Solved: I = 6.3 yr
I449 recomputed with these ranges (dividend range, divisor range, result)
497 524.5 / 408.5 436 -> 0.82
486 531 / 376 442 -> 0.73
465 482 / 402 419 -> 0.66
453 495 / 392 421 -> 0.69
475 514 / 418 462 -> 0.69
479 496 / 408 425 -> 0.56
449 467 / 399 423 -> 0.89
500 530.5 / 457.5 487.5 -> 1.13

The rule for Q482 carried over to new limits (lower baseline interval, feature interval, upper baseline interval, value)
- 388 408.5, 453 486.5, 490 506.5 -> 3.0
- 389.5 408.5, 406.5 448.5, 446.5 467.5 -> -1.6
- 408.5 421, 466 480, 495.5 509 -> 3.0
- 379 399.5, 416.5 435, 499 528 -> -0.7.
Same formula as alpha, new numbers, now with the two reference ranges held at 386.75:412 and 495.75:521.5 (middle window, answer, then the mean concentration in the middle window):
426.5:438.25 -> -0.5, 1.09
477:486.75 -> 3.7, 0.582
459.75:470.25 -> 0.5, 0.934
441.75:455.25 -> -0.5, 1.04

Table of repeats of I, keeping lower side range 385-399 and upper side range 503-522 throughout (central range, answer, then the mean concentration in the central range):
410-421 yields -0.29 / 1.11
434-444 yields -0.59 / 1.1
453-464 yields 0.21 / 0.99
